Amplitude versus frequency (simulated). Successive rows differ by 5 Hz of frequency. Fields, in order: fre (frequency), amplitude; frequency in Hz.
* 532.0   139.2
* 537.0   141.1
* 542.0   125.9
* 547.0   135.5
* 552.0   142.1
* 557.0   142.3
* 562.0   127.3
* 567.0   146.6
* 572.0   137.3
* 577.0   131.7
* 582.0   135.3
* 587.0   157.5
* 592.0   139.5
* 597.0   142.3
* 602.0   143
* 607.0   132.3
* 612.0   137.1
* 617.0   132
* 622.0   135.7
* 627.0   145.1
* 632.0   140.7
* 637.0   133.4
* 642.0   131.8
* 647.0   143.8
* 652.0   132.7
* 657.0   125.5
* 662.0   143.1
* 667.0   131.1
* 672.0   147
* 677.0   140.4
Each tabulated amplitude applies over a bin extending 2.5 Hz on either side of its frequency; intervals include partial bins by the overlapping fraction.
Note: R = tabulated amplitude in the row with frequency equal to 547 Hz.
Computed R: 135.5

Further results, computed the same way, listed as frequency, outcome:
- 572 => 137.3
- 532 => 139.2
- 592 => 139.5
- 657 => 125.5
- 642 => 131.8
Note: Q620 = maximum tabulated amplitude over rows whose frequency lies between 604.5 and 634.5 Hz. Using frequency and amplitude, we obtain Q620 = 145.1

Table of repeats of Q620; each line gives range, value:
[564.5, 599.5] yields 157.5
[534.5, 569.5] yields 146.6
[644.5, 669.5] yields 143.8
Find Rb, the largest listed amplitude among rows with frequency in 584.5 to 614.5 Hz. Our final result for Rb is 157.5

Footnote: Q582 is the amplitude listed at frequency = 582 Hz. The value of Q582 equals 135.3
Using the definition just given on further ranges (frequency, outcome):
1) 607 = 132.3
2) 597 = 142.3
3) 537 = 141.1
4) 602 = 143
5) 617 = 132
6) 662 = 143.1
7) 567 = 146.6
